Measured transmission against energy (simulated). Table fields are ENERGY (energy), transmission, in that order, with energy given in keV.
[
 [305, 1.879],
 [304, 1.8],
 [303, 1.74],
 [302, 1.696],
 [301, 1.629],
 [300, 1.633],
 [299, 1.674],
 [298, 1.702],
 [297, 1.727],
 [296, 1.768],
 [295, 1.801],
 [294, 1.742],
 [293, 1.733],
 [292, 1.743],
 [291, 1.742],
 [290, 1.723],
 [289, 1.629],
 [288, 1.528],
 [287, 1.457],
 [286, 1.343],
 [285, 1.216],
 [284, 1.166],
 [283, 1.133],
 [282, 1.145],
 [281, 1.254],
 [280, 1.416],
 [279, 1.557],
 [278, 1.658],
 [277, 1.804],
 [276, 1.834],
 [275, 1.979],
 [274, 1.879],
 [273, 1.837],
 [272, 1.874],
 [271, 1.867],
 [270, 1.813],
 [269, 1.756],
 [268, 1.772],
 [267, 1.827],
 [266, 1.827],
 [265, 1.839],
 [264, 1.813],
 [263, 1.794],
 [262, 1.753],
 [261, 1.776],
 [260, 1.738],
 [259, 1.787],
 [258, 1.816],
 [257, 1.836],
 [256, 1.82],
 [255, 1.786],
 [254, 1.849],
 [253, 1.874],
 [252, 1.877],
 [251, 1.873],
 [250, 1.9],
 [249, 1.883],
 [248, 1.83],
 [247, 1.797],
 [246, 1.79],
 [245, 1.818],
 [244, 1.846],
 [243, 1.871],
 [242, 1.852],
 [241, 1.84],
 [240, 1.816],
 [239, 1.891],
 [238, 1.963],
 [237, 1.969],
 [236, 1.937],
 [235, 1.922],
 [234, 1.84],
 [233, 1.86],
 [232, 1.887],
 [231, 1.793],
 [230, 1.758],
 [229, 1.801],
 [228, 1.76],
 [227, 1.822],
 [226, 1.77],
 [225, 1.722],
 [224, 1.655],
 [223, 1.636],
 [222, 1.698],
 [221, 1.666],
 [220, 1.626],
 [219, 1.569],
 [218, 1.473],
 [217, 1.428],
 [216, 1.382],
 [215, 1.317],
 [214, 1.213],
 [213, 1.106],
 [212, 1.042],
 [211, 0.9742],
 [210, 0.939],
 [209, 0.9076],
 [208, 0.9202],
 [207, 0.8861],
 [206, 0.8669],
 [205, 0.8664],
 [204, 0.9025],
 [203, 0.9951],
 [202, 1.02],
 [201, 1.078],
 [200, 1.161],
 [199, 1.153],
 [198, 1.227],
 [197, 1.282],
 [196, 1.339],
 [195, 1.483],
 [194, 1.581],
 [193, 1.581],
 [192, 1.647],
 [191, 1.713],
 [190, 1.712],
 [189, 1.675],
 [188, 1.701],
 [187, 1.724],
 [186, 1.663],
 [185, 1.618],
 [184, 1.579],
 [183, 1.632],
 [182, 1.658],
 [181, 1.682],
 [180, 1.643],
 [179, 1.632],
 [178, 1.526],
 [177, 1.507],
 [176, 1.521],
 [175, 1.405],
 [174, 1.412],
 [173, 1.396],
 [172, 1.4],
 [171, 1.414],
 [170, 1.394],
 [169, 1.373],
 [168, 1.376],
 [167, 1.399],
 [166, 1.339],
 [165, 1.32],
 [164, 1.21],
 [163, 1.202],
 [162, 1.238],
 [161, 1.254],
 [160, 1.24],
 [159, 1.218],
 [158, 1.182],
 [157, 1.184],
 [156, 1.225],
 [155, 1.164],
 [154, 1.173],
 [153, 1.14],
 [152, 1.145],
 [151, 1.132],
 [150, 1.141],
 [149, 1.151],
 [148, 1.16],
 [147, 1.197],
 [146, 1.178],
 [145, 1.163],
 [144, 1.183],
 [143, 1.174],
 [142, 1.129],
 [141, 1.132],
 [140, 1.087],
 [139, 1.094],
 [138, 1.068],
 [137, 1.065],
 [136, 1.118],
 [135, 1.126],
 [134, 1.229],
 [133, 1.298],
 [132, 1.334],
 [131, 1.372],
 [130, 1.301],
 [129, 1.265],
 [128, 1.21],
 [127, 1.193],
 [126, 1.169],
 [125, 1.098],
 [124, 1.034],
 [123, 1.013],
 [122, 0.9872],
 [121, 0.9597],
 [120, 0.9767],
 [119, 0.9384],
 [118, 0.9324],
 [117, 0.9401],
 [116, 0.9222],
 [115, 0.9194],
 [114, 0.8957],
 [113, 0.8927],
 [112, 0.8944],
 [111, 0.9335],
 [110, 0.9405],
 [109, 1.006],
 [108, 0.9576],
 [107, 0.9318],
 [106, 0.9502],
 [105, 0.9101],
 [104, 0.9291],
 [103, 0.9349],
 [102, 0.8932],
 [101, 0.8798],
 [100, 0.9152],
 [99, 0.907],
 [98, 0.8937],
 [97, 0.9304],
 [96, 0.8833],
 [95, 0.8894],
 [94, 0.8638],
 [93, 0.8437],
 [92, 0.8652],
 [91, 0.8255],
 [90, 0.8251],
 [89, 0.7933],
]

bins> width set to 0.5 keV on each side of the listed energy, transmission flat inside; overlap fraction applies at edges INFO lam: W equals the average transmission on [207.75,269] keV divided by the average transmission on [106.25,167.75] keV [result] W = 1.5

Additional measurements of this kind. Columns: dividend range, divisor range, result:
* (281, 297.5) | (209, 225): 1.11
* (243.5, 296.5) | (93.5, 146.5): 1.66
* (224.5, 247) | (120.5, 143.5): 1.60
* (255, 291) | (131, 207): 1.27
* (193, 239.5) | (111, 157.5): 1.30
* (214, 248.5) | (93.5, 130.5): 1.79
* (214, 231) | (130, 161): 1.38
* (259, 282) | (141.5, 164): 1.48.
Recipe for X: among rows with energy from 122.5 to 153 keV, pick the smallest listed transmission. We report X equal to 1.013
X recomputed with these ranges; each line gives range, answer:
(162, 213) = 0.8664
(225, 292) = 1.133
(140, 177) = 1.087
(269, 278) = 1.658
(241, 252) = 1.79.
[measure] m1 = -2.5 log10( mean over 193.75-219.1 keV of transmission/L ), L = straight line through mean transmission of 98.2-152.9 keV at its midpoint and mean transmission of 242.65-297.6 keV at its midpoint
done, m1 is 0.24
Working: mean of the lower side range 1.06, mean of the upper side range 1.72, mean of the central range 1.15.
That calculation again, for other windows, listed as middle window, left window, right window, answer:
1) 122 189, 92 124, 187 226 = -0.16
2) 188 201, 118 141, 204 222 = -0.23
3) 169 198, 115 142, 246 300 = -0.16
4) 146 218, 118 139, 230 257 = 0.11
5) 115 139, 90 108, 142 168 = -0.05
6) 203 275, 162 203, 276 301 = -0.10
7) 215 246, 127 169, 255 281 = -0.10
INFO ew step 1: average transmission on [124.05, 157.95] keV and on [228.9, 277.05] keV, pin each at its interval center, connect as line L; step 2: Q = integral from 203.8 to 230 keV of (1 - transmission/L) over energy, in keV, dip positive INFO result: 4.5 keV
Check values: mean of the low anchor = 1.17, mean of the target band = 1.36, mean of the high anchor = 1.84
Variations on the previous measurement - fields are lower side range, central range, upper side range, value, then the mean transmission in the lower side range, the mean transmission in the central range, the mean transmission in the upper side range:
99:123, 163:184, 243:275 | -2.33 keV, 0.933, 1.46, 1.83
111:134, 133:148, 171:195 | 0.96 keV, 1.07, 1.14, 1.59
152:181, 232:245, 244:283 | -1.77 keV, 1.34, 1.88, 1.77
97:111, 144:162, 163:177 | 1.16 keV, 0.927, 1.18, 1.38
